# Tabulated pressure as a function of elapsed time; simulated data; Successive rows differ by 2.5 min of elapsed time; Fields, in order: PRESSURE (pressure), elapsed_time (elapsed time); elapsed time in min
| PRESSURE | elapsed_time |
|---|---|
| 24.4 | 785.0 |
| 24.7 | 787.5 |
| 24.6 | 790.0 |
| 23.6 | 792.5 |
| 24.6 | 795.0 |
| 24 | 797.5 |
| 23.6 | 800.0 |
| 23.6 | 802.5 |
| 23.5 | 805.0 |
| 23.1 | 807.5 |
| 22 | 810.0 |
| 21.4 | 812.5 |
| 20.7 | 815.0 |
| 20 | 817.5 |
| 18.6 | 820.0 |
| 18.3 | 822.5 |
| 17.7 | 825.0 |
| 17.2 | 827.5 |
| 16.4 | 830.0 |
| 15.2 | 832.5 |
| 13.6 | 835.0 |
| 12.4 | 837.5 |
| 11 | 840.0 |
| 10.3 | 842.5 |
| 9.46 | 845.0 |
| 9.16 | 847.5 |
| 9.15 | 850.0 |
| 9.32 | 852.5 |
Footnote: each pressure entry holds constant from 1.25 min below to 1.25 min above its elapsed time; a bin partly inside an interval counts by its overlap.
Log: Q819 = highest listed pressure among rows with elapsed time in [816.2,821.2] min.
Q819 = 20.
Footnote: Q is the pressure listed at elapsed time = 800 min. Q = 23.6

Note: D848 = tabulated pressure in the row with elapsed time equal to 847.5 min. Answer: 9.16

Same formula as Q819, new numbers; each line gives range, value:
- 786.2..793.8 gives 24.7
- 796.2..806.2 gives 24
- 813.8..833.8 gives 20.7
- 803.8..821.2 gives 23.5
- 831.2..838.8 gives 15.2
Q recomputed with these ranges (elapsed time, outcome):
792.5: 23.6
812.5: 21.4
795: 24.6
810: 22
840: 11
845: 9.46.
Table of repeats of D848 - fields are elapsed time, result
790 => 24.6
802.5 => 23.6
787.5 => 24.7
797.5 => 24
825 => 17.7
